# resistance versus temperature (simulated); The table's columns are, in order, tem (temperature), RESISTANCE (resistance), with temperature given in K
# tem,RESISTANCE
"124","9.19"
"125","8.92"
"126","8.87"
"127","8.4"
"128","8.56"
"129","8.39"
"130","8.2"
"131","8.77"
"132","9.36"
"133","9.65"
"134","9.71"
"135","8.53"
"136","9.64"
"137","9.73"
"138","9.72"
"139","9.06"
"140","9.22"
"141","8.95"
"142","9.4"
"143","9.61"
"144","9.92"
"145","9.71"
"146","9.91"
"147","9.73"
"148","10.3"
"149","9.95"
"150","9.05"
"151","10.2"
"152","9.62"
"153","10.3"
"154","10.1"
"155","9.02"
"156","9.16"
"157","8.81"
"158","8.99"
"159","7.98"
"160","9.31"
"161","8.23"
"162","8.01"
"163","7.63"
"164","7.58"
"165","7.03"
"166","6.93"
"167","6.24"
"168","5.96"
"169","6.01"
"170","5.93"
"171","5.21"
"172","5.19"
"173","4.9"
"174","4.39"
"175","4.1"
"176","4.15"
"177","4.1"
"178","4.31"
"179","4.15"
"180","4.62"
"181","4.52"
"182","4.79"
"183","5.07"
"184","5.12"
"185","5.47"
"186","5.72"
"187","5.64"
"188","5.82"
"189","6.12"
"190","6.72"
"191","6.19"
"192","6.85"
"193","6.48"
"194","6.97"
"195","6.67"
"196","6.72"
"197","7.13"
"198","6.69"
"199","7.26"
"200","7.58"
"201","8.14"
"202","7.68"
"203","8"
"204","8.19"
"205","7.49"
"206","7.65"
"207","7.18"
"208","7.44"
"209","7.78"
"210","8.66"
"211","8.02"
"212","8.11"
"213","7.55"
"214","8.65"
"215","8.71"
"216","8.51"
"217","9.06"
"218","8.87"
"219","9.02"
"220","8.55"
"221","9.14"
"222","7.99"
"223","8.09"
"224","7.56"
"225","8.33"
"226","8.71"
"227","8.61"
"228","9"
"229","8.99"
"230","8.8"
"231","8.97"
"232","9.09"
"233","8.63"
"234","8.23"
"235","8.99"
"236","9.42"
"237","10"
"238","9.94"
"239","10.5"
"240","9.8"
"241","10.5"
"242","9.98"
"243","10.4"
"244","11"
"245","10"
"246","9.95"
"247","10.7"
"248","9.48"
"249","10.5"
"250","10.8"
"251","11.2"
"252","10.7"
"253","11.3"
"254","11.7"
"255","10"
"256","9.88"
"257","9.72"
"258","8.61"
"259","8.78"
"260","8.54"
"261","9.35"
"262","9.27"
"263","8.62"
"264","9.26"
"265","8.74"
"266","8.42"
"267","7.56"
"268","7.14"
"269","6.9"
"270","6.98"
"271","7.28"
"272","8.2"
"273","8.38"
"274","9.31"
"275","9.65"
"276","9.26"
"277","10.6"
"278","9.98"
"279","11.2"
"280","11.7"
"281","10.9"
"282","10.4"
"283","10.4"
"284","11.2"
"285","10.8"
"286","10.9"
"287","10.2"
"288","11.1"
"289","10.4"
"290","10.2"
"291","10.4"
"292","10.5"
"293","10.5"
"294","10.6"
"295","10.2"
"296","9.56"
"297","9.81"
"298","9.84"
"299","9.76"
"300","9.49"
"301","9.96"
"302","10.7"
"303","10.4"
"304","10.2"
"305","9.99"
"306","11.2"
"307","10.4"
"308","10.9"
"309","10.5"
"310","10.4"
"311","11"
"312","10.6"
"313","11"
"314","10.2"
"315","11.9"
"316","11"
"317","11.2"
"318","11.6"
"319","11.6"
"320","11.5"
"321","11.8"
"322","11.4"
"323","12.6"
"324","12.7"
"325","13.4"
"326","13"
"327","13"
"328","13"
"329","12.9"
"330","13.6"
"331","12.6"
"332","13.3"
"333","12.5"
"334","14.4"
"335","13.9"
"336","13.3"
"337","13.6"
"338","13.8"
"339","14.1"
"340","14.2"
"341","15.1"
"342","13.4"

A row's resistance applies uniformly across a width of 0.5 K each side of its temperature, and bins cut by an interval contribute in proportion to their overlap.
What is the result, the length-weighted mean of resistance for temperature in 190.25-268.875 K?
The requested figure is 8.74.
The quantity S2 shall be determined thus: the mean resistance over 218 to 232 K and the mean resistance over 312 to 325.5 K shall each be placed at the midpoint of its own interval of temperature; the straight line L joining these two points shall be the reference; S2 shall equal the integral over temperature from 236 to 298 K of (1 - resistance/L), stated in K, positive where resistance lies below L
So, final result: 0.7 K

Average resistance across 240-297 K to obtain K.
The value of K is 9.82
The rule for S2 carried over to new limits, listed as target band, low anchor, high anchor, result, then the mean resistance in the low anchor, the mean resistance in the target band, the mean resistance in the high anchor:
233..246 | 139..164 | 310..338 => 1.16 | 9.26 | 9.85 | 12.3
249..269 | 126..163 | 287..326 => 1.81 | 9.23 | 9.41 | 10.8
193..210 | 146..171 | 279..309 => 3.05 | 8.39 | 7.42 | 10.4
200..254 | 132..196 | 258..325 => -1.56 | 7.44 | 9.04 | 10.1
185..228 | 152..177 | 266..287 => 2.11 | 7.12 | 7.62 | 9.43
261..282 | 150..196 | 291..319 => 1.16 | 6.61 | 9.01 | 10.5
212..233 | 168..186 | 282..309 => -4.86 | 4.88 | 8.6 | 10.4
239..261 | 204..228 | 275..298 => -2.00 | 8.26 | 10.2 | 10.5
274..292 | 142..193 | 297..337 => 0.13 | 7.1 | 10.5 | 11.6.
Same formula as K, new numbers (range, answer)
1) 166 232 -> 6.94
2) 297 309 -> 10.2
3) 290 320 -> 10.5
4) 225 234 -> 8.79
